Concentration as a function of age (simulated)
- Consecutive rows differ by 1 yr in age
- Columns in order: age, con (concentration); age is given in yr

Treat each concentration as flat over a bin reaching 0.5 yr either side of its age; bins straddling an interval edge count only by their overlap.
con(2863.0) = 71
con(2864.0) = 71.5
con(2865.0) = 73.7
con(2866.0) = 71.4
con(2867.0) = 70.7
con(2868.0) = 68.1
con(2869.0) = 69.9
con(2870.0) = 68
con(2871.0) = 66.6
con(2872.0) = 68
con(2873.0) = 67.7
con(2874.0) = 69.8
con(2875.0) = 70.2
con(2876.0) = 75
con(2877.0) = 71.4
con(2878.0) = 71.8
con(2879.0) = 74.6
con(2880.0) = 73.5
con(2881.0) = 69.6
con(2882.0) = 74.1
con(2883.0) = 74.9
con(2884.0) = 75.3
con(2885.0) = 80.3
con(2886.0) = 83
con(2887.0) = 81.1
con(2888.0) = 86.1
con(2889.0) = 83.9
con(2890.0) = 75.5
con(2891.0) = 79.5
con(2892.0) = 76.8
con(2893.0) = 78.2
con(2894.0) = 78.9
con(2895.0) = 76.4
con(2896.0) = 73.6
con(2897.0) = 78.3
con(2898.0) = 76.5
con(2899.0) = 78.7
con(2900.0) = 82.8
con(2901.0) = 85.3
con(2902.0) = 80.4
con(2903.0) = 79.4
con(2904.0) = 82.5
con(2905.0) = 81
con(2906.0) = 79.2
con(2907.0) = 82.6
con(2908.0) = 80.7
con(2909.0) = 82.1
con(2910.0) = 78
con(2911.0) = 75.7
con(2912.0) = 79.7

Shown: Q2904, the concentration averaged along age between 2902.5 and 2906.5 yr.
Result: 80.5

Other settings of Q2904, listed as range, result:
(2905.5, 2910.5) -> 80.5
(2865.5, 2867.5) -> 71.1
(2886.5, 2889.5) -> 83.7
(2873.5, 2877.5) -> 71.6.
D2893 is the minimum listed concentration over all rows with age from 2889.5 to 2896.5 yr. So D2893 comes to 73.6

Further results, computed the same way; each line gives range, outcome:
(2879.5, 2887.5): 69.6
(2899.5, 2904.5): 79.4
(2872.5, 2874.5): 67.7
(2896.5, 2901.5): 76.5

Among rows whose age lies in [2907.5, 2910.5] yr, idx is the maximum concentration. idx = 82.1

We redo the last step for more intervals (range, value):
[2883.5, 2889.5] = 86.1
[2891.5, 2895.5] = 78.9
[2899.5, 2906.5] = 85.3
